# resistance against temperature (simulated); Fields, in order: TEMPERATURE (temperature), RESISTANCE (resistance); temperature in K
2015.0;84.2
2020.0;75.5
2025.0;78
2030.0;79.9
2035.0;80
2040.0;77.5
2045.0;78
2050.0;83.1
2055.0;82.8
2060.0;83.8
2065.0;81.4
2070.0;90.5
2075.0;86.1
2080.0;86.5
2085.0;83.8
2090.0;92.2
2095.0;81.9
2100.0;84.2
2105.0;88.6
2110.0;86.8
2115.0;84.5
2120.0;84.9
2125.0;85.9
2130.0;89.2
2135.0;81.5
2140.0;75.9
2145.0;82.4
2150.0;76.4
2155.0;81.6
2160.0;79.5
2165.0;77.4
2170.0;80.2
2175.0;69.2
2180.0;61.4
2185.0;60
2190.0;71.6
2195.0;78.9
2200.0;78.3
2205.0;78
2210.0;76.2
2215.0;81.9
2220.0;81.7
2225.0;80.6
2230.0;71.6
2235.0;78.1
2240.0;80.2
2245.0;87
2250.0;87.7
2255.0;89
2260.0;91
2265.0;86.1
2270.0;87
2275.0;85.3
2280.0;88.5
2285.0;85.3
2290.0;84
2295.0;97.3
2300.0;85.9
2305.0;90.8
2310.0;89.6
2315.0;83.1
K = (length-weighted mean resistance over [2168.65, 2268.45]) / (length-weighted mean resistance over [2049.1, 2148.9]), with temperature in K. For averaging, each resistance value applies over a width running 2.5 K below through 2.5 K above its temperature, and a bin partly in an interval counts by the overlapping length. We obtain 0.93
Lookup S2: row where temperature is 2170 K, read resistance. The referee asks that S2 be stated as 80.2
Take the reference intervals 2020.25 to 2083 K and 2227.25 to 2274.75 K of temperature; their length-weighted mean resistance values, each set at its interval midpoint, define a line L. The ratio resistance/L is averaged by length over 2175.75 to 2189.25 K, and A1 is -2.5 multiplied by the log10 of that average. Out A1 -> 0.302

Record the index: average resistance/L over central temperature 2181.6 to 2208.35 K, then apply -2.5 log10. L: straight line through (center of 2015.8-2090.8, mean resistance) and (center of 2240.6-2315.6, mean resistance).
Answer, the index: 0.17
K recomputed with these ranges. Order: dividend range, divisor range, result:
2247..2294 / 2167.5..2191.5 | 1.28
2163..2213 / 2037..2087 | 0.88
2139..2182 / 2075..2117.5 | 0.89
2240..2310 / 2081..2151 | 1.04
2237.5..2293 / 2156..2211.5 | 1.17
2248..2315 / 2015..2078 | 1.08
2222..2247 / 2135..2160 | 1.00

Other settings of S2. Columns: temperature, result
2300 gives 85.9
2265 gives 86.1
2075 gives 86.1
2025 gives 78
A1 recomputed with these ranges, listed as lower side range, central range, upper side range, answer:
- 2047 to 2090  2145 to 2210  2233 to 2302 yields 0.15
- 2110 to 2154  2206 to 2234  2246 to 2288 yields 0.10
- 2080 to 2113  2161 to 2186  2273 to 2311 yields 0.22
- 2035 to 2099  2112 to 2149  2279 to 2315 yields 0.02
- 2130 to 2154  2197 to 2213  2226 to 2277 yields 0.07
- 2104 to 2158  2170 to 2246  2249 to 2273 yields 0.14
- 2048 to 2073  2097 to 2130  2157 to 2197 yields -0.09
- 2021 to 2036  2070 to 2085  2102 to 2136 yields -0.05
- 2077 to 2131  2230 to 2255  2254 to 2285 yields 0.06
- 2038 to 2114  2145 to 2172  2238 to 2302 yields 0.08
